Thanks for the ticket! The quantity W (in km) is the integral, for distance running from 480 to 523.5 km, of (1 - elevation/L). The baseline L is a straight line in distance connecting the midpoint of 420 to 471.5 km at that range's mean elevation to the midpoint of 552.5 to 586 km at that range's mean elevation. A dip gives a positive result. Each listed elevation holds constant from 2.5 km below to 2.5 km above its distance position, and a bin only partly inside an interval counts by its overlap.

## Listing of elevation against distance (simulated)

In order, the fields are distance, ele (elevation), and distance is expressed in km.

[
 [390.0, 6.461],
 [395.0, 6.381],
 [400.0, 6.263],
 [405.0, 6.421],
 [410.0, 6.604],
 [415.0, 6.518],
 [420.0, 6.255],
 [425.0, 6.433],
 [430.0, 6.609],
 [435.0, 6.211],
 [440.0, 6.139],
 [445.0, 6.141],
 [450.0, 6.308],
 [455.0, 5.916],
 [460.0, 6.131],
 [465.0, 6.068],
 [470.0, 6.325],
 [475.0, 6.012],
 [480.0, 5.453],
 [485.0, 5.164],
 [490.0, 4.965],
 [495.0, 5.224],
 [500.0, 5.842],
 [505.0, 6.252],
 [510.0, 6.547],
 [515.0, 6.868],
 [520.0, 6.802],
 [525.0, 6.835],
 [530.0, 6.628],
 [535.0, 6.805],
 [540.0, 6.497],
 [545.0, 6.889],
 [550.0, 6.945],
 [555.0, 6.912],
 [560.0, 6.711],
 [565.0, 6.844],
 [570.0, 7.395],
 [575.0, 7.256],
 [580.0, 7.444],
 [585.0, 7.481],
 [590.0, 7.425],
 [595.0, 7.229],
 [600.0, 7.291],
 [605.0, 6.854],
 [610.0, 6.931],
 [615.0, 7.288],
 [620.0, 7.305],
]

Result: 4.6 km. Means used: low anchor 6.23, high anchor 7.13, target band 5.95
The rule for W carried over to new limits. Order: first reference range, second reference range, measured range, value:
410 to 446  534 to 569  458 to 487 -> 2.92 km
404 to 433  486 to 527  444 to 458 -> 0.49 km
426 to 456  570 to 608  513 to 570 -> 1.08 km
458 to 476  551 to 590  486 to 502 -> 2.74 km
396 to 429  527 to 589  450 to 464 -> 1.10 km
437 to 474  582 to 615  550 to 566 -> 0.16 km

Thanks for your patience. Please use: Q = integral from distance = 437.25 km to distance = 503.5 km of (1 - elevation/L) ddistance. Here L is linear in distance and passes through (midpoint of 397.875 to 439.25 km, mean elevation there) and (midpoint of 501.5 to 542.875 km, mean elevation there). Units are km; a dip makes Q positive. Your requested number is 7.0 km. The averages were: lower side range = 6.4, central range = 5.83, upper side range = 6.64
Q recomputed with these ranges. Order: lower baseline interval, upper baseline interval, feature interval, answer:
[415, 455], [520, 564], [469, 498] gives 4.55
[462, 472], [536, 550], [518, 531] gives -0.30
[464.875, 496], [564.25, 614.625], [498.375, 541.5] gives -2.79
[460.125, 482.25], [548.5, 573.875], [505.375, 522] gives -0.57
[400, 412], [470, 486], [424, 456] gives -0.83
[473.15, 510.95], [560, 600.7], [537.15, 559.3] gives -0.43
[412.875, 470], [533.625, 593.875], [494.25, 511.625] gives 1.69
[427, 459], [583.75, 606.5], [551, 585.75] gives -0.21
